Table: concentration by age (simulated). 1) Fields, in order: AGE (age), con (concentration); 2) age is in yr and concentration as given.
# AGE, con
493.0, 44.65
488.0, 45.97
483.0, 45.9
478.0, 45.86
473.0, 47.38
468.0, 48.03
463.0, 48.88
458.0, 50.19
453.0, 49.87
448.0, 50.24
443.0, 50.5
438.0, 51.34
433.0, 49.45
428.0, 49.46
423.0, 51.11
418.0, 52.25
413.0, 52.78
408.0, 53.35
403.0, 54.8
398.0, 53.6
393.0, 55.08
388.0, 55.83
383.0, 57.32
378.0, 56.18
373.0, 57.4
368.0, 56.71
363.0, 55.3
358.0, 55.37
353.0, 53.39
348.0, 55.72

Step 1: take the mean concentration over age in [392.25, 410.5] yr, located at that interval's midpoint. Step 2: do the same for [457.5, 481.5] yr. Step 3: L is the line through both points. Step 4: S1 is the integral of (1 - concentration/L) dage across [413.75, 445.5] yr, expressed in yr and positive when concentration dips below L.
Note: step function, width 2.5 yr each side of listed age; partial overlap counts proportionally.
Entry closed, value 0.43 yr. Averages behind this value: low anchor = 54.1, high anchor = 47.8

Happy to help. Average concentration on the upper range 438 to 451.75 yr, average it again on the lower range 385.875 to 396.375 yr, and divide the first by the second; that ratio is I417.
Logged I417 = 0.91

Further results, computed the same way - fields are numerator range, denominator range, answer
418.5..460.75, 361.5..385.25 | 0.89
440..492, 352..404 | 0.87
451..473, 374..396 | 0.87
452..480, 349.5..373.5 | 0.87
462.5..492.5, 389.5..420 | 0.87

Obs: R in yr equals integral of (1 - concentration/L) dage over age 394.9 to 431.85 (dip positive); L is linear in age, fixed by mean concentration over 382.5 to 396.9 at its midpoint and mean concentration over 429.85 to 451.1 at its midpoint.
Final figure 0.5 yr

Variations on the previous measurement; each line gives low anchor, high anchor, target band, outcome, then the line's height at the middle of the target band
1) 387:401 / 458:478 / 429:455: 0.09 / 50.4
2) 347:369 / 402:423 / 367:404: -1.25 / 54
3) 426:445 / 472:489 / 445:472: -0.67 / 48.2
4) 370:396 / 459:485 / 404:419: 0.12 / 53.5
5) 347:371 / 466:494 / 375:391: -0.86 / 53.5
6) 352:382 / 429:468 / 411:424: 0.02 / 52.2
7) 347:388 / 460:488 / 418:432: 0.18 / 51.2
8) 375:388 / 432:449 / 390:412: 0.17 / 54.6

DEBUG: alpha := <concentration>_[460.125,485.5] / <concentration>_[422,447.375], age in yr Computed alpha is 0.94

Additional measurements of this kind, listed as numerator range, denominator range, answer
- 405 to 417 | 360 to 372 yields 0.94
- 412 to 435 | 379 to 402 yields 0.92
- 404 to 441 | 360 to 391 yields 0.91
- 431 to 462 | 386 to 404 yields 0.92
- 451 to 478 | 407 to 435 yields 0.95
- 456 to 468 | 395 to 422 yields 0.92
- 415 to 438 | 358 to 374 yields 0.90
